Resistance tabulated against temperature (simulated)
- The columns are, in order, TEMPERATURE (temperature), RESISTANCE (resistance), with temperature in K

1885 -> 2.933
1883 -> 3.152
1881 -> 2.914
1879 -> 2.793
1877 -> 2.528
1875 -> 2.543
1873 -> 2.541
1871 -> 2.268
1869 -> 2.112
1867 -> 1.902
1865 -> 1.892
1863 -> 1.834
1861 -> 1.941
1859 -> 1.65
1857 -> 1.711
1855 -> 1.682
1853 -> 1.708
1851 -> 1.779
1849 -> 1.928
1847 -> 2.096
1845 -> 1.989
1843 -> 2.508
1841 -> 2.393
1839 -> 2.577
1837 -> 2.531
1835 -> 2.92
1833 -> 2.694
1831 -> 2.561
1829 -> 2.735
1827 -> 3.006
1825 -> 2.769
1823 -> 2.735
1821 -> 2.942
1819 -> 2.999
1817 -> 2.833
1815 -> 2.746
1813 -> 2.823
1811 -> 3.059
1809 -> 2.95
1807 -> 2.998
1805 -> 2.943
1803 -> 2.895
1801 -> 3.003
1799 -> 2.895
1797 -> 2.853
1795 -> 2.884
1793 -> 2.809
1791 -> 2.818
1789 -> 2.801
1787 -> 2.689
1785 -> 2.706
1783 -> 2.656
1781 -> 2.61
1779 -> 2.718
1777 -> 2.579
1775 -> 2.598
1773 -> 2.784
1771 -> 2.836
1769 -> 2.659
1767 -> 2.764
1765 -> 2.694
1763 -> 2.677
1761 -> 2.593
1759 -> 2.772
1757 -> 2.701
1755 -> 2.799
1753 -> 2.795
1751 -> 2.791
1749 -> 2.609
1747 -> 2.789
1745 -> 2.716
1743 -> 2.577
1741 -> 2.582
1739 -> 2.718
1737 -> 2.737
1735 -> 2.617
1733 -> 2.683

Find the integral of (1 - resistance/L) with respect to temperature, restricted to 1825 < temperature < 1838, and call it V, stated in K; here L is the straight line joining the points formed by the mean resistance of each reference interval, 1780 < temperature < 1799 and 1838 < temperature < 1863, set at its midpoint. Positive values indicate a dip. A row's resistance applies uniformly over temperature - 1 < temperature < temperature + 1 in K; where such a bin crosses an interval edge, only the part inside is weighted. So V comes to -3.0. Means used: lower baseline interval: 2.77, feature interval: 2.74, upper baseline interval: 1.99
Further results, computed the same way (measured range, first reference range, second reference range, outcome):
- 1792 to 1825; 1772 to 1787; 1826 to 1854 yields -4.7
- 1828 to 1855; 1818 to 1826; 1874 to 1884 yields 5.0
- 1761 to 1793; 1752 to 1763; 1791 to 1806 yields 1.1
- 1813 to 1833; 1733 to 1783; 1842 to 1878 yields -4.7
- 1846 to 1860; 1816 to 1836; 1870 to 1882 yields 4.7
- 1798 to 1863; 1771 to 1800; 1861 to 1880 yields -0.6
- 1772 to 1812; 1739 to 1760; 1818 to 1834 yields -0.7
